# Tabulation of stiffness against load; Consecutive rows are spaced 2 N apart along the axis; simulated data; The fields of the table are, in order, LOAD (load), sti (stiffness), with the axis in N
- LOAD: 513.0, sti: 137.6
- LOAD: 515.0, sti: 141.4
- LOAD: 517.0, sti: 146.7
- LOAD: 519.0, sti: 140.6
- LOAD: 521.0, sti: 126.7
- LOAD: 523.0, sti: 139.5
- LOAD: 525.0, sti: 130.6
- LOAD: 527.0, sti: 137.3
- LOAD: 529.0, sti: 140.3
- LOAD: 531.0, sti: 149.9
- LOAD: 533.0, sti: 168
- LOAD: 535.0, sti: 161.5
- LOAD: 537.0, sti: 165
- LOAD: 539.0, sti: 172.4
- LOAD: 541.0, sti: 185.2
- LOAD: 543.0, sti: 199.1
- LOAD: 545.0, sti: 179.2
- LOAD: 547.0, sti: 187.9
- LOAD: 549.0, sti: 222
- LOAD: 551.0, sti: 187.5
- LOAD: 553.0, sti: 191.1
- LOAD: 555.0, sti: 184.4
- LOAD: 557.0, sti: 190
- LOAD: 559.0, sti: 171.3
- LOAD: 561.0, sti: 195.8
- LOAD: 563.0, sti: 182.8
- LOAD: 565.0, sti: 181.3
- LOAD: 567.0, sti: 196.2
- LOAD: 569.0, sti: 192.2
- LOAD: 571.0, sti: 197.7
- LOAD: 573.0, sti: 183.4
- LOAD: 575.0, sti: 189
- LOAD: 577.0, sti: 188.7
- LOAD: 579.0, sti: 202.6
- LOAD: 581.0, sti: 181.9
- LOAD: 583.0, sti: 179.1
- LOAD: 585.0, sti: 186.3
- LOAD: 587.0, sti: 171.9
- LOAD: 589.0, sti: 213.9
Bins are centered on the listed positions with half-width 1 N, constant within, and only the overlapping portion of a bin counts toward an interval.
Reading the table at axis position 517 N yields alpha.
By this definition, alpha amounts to 146.7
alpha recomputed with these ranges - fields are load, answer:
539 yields 172.4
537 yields 165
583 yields 179.1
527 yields 137.3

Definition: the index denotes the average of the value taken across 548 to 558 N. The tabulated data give 195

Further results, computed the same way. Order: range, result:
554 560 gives 182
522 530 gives 137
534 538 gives 163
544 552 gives 194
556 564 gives 185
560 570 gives 190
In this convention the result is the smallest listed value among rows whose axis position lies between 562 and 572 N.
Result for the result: 181.3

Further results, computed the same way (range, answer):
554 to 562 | 171.3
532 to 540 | 161.5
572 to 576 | 183.4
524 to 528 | 130.6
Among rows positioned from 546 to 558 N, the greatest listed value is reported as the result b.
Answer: 222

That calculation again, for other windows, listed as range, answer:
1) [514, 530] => 146.7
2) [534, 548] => 199.1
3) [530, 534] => 168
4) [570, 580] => 202.6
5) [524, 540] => 172.4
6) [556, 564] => 195.8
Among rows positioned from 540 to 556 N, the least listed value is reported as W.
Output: 179.2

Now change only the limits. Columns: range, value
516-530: 126.7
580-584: 179.1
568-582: 181.9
